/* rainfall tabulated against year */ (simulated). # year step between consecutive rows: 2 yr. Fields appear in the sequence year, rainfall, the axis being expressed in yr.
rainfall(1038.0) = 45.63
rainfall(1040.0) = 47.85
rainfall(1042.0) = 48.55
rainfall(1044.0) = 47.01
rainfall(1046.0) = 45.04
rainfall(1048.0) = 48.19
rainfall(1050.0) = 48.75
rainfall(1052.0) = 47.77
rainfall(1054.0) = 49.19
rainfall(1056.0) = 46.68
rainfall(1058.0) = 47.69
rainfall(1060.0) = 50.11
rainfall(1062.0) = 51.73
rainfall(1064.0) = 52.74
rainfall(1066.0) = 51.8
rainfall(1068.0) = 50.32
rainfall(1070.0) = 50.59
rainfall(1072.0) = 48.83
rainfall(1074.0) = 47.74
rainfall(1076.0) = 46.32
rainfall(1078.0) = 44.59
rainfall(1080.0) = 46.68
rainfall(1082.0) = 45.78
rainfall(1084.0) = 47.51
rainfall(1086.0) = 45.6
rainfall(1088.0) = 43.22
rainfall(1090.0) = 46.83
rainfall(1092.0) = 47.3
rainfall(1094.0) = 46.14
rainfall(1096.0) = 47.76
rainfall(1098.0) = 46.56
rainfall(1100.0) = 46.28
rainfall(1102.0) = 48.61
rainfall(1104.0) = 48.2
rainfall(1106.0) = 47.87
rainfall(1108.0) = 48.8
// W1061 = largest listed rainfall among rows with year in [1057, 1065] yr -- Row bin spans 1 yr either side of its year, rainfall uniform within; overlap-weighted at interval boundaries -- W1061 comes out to 52.74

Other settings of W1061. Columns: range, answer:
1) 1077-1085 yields 47.51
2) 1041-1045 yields 48.55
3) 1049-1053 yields 48.75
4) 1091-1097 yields 47.76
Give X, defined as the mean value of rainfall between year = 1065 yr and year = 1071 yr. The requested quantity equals 50.9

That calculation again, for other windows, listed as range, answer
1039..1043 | 48.2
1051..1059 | 47.8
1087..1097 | 46.2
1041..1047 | 46.9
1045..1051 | 47.3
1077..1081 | 45.6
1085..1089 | 44.4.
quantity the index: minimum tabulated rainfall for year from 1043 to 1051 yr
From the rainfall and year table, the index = 45.04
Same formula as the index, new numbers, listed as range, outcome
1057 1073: 47.69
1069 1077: 46.32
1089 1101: 46.14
